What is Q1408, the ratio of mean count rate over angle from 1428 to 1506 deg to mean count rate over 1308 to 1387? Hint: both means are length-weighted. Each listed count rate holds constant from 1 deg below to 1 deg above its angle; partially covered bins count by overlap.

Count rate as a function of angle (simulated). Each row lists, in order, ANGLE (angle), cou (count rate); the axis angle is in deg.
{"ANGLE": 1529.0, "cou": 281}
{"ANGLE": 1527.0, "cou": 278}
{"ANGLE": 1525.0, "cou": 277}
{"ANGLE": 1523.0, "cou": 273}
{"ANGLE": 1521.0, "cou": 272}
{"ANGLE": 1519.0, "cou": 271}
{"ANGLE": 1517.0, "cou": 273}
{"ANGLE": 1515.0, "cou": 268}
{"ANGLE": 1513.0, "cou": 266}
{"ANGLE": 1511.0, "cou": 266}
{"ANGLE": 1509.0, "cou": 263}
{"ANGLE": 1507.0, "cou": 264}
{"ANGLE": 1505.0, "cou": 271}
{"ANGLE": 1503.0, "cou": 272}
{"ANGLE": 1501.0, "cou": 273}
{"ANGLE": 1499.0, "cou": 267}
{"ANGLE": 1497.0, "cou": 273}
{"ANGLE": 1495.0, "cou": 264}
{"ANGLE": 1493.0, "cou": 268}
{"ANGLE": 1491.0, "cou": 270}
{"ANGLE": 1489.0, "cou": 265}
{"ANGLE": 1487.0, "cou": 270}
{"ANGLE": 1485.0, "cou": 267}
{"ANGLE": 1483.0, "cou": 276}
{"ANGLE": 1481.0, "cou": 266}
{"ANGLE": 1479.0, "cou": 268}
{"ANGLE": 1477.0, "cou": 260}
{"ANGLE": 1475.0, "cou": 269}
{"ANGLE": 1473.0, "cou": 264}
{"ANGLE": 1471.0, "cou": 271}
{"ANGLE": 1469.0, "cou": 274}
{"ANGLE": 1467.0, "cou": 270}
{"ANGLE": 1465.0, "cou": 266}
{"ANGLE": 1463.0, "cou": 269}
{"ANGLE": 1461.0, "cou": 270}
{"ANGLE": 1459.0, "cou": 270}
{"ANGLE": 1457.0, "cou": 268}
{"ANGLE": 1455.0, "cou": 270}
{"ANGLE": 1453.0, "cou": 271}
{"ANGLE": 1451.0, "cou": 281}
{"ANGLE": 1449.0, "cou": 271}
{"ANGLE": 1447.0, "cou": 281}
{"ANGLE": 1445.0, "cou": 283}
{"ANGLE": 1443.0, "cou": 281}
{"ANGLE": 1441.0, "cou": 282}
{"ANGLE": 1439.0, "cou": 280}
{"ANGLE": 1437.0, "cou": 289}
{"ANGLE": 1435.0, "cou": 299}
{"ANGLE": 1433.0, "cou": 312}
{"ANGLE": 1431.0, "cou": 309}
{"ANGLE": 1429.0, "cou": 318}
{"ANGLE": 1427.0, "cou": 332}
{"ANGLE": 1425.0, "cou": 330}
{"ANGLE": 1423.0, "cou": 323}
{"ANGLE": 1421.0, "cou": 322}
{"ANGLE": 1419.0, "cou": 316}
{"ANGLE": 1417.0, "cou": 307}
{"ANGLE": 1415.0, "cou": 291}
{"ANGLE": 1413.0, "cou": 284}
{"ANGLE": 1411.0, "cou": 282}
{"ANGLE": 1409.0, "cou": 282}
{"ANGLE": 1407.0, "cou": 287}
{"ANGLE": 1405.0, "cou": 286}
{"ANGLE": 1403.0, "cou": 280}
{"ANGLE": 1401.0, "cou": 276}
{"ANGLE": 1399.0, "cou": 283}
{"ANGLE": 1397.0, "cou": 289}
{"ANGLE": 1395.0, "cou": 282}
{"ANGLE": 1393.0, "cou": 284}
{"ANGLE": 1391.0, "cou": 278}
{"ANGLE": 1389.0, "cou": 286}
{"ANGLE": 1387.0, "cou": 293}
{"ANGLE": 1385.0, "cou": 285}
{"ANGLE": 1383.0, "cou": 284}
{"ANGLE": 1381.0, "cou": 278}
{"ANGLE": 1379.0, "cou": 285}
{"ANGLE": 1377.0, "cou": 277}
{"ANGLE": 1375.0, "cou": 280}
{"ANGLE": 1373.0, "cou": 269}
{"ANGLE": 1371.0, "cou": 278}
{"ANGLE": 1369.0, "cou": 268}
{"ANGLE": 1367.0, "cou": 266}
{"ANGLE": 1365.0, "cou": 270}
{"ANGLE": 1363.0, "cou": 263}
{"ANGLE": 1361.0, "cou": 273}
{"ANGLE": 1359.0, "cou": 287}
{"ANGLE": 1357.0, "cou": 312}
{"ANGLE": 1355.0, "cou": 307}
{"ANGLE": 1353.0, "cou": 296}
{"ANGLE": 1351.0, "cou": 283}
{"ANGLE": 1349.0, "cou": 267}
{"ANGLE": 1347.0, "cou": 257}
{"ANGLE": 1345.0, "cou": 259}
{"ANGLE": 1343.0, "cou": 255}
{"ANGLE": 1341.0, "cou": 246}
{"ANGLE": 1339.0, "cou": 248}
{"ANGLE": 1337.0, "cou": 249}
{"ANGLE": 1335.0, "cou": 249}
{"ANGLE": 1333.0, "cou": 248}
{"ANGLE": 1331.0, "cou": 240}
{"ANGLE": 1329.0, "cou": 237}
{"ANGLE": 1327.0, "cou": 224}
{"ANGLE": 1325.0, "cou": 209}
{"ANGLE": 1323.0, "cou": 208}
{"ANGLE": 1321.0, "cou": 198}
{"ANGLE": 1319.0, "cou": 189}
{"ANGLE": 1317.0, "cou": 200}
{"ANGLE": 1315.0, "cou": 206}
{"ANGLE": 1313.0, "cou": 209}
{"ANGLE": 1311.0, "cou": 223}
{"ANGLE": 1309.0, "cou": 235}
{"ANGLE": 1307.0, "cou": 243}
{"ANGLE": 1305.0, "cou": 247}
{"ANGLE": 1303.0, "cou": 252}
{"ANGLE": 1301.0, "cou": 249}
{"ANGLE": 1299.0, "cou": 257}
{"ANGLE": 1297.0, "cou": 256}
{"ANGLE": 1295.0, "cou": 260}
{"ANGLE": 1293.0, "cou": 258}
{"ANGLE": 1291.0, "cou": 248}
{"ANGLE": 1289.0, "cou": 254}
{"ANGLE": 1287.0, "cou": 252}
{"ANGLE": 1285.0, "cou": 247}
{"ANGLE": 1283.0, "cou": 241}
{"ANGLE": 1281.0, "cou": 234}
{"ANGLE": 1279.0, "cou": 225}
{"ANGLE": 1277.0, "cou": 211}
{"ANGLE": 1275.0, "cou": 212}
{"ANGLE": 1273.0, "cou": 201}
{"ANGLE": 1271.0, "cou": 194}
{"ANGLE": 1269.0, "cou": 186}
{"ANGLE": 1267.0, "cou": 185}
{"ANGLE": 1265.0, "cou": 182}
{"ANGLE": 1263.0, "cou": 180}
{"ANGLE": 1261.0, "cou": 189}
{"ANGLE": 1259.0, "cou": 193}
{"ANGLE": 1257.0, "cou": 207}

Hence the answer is 1.08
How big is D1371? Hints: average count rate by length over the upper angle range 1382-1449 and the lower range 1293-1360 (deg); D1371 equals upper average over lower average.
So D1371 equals 1.19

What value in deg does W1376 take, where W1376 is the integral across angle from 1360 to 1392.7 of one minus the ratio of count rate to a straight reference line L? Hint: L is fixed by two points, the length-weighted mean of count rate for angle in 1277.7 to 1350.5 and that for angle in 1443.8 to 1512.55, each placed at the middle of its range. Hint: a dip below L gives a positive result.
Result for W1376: -3.5 deg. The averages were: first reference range 238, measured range 277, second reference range 270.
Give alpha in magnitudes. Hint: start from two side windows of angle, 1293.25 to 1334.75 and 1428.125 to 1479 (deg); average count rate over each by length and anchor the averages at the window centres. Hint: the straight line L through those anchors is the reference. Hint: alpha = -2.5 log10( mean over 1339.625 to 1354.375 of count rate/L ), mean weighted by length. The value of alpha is -0.11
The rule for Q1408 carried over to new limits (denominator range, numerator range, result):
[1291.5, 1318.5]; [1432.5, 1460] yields 1.18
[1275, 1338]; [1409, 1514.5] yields 1.20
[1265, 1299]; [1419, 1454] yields 1.31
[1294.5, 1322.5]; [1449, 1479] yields 1.18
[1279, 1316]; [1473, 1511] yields 1.11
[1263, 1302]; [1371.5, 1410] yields 1.24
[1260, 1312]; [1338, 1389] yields 1.21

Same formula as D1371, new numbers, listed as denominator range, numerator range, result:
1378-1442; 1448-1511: 0.91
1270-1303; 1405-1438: 1.28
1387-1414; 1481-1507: 0.95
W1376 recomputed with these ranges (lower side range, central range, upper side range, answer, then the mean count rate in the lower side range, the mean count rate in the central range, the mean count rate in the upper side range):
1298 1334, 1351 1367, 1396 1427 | -1.70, 226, 285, 297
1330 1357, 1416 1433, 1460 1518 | -3.37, 264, 319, 268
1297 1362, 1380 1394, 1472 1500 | -1.66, 246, 284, 268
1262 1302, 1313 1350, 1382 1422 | 3.02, 227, 232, 289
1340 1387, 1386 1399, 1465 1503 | -0.51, 276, 285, 269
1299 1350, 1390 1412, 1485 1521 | -2.97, 234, 283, 269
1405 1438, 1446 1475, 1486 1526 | 1.73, 305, 271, 269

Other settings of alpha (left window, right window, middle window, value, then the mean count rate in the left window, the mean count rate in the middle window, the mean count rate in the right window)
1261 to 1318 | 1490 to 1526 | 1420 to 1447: -0.19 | 226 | 304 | 270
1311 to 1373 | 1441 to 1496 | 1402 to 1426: -0.14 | 250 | 299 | 271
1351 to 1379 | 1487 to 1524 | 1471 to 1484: 0.02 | 281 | 267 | 269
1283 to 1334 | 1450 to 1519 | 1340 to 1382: -0.13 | 234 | 275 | 269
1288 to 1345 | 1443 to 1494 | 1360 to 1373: -0.09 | 236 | 270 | 271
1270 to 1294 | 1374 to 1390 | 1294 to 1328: 0.09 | 231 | 227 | 284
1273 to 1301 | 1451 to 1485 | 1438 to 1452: -0.06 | 241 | 280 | 269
